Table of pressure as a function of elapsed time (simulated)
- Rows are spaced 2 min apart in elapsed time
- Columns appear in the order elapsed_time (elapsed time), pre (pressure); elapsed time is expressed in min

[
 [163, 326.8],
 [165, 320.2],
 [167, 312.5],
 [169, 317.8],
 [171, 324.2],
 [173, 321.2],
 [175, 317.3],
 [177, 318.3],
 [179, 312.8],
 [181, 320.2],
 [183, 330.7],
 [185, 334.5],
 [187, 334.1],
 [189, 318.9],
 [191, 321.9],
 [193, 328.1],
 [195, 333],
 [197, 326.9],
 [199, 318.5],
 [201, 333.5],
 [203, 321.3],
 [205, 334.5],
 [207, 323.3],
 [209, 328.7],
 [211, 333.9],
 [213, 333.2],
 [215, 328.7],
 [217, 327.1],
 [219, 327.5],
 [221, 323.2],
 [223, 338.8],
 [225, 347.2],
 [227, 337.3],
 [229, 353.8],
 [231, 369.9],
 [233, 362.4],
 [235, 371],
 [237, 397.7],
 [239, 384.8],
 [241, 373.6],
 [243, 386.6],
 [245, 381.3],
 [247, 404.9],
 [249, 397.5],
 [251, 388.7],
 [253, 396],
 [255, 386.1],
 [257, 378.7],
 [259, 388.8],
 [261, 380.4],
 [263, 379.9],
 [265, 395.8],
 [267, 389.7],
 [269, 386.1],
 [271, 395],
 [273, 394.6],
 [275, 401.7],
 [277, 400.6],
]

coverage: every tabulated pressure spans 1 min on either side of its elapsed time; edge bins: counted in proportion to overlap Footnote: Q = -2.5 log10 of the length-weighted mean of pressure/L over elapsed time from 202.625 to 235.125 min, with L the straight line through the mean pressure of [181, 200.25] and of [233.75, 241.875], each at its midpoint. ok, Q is 0.07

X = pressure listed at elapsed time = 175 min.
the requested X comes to 317.3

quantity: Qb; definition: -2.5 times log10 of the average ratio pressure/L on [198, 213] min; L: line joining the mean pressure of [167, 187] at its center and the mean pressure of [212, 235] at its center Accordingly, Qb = 0.021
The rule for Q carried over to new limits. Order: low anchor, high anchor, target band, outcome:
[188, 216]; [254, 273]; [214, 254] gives -0.02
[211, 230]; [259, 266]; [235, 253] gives -0.07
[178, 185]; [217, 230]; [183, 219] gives 0.00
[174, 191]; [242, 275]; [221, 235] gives 0.04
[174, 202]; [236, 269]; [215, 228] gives 0.08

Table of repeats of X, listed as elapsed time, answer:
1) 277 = 400.6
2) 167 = 312.5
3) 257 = 378.7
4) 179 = 312.8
